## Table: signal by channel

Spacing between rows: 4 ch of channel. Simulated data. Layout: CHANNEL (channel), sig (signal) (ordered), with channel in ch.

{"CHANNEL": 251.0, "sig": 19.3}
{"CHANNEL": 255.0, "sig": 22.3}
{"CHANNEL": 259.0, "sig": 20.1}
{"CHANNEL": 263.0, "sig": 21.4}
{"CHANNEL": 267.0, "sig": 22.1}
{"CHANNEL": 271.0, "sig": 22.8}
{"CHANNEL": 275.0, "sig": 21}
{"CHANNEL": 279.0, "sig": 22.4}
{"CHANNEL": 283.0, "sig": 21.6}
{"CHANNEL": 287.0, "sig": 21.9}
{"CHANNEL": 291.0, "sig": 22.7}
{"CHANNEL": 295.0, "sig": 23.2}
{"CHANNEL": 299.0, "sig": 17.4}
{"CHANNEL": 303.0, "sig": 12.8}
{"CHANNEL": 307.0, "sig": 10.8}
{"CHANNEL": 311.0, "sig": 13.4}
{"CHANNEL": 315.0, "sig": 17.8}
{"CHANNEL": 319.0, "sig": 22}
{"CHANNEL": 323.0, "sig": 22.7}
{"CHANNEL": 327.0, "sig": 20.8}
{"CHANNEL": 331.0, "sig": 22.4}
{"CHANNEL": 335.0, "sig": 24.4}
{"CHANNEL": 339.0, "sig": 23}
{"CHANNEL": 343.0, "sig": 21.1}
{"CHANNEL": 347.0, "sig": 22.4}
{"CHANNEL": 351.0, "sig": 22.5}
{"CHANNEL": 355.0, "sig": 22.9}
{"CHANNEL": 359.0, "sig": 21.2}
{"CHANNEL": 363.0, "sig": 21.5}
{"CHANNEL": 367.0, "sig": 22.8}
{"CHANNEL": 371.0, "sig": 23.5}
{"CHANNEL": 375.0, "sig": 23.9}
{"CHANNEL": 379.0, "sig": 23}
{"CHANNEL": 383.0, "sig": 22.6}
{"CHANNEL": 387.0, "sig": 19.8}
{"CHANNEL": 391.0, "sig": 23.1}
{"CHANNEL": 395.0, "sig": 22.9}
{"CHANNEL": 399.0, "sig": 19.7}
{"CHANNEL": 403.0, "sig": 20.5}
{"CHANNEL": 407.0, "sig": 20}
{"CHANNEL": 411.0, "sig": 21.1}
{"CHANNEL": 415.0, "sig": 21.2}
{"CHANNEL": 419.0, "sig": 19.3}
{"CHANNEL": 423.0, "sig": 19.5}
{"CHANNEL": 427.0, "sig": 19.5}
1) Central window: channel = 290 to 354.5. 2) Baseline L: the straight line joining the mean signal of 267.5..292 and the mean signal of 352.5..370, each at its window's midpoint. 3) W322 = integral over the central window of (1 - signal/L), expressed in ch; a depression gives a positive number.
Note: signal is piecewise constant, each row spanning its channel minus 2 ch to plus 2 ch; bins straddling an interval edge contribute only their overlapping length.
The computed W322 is 6.23 ch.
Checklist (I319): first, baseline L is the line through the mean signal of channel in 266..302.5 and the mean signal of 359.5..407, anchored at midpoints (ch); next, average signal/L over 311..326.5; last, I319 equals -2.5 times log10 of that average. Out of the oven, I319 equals 0.09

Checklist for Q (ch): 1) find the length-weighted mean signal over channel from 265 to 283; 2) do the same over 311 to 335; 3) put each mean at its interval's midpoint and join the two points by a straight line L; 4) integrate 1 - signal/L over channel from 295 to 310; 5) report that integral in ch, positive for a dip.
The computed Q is 4.50 ch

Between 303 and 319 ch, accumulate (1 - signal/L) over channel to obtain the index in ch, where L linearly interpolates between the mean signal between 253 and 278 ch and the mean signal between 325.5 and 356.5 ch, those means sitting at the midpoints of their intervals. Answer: 5.3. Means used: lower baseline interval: 21.6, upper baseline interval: 22.5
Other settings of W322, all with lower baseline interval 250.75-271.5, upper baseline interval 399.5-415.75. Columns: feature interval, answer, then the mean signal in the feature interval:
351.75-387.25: -2.91 ch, 22.5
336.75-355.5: -1.30 ch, 22.4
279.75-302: 0.21 ch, 21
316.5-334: -0.80 ch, 22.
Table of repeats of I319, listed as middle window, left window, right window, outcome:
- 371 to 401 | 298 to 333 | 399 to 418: -0.12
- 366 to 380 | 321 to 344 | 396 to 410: -0.10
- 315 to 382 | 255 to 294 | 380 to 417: -0.04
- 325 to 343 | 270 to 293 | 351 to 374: -0.01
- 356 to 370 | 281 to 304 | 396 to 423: -0.09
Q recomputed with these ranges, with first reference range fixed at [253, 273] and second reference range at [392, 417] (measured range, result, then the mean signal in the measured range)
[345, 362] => -0.8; 22.2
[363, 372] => -0.7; 22.7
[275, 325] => 5.6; 19.1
